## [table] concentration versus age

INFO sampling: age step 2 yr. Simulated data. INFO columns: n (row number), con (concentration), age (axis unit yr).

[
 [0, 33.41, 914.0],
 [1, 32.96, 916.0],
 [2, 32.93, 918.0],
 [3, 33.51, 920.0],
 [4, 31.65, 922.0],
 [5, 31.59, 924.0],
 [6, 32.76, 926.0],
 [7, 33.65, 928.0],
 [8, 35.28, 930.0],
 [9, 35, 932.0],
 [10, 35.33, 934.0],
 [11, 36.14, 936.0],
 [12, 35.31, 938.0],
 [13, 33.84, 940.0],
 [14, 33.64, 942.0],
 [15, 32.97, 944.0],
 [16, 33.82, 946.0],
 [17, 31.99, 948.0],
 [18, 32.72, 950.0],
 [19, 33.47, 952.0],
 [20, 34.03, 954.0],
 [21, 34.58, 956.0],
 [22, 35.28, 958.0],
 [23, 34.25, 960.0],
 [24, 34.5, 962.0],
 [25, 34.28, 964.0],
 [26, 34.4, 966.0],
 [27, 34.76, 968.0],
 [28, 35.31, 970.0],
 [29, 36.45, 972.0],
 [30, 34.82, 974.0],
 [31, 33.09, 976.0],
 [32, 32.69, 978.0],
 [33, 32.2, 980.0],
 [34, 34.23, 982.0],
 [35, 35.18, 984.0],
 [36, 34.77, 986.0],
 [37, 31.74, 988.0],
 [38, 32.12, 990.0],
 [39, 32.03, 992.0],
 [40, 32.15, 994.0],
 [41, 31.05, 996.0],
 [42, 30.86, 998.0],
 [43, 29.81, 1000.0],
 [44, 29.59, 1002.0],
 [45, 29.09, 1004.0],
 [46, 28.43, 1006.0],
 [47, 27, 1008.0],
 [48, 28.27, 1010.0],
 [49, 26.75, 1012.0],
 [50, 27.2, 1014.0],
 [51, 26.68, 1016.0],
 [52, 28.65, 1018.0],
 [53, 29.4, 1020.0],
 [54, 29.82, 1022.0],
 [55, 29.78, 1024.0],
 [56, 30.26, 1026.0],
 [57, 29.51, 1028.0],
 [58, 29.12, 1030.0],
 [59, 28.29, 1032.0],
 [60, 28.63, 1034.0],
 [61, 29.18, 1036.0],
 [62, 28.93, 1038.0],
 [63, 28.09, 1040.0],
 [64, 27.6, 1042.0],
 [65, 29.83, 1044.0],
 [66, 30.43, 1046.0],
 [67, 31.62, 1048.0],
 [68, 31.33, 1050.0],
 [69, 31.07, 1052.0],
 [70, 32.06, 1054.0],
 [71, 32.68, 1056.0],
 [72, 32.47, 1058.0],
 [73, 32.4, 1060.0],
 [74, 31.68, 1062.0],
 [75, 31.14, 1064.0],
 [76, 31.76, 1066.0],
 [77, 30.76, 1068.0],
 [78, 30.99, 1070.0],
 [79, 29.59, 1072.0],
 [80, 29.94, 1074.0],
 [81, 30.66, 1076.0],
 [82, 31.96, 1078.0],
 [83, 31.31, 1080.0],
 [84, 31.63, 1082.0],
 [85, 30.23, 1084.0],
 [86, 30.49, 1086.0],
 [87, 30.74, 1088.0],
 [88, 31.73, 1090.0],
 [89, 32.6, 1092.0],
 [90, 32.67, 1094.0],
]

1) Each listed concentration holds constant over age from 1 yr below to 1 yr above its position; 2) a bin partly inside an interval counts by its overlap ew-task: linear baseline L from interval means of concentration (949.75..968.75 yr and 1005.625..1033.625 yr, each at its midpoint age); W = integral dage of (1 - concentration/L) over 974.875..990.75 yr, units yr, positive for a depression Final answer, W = -0.6 yr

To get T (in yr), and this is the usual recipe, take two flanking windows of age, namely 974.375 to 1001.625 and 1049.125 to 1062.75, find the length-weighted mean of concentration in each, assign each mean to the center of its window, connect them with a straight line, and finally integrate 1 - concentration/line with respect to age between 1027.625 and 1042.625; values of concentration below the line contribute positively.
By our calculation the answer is 1.61 yr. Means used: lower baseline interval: 32.4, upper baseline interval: 32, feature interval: 28.7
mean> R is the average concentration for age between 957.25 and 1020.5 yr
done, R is 31.8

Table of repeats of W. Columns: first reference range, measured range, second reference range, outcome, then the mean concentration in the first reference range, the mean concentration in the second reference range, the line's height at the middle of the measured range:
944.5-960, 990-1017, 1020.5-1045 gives 1.35 yr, 33.7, 29.1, 30.8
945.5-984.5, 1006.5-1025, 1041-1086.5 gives 2.47 yr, 34.1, 31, 32.5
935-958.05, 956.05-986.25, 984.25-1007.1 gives -1.73 yr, 33.9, 31.2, 32.5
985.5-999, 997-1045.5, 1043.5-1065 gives 4.57 yr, 32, 31.6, 31.8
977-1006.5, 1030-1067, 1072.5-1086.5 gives 0.84 yr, 31.8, 30.9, 31.2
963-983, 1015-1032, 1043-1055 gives 1.59 yr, 34.2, 31.1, 32.1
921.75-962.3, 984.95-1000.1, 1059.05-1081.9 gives 0.41 yr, 33.9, 31.1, 32.8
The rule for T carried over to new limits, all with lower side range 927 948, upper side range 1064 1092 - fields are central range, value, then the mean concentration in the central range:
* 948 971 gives -0.3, 34.2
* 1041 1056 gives 0.5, 30.7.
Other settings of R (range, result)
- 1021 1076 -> 30.3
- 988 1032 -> 29.4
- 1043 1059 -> 31.4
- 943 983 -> 34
